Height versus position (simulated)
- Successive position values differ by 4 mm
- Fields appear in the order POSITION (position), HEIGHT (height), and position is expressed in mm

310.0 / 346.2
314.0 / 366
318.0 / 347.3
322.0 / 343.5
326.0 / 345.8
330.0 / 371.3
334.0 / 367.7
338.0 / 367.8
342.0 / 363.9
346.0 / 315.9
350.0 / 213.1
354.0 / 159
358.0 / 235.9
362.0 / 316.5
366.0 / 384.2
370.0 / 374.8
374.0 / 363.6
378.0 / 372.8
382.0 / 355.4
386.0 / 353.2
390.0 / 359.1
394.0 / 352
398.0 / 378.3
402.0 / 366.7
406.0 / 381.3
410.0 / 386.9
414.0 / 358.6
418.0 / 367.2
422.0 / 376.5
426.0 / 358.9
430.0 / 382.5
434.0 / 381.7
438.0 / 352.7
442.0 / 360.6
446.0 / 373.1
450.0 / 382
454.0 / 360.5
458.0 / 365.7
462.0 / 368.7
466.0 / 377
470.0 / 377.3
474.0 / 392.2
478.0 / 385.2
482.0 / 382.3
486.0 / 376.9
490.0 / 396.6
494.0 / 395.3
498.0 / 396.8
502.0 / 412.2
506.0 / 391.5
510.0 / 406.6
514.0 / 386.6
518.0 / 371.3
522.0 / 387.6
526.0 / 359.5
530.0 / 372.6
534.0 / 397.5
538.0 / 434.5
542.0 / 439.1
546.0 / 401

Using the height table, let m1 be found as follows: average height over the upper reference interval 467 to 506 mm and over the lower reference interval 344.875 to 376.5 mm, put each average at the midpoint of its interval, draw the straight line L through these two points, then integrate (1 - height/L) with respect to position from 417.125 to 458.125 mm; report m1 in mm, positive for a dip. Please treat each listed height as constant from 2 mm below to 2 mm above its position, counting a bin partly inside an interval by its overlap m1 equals -1.9 mm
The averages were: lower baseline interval 296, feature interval 369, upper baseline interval 390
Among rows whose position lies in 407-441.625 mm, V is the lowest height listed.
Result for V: 352.7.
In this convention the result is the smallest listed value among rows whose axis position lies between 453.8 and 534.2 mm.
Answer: 359.5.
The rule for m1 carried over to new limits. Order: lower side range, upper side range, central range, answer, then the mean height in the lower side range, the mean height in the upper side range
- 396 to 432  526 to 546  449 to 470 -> 0.8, 373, 405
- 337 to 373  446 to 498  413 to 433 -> -1.3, 303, 380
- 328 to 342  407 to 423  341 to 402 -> 7.1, 368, 373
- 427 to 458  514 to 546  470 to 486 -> -0.2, 370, 394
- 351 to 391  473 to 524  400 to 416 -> -1.4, 324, 391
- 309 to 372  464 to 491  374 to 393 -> -0.9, 326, 383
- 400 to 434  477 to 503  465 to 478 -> 0.1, 373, 392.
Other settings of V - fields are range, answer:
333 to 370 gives 159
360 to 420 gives 316.5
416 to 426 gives 358.9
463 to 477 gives 377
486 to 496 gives 376.9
